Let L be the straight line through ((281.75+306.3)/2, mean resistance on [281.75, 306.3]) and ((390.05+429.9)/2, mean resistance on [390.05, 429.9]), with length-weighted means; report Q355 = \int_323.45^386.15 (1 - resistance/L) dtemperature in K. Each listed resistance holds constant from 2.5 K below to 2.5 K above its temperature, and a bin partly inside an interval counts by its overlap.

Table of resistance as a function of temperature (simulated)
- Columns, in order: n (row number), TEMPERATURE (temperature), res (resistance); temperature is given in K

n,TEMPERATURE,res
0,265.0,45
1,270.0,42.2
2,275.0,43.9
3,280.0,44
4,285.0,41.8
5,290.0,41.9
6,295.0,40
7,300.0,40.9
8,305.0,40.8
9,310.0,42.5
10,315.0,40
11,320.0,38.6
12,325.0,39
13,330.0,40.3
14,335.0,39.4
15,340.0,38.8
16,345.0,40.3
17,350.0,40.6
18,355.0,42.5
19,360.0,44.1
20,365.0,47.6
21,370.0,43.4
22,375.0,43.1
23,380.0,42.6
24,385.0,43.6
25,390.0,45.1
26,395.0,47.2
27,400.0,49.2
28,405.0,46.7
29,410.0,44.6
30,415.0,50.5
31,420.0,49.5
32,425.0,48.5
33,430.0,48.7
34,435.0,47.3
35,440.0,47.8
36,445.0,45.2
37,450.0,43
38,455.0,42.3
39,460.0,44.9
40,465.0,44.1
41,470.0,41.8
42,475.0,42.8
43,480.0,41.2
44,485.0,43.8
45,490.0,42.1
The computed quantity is 3.9 K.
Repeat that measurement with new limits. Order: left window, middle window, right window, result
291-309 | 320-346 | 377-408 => 1.92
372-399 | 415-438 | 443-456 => -2.50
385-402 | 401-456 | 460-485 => -2.43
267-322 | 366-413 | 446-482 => -3.14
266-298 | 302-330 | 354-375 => 1.95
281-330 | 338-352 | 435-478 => 0.57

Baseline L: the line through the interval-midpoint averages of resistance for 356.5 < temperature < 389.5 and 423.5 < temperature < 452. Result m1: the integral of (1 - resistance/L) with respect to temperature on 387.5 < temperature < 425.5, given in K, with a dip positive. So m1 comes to -1.8 K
